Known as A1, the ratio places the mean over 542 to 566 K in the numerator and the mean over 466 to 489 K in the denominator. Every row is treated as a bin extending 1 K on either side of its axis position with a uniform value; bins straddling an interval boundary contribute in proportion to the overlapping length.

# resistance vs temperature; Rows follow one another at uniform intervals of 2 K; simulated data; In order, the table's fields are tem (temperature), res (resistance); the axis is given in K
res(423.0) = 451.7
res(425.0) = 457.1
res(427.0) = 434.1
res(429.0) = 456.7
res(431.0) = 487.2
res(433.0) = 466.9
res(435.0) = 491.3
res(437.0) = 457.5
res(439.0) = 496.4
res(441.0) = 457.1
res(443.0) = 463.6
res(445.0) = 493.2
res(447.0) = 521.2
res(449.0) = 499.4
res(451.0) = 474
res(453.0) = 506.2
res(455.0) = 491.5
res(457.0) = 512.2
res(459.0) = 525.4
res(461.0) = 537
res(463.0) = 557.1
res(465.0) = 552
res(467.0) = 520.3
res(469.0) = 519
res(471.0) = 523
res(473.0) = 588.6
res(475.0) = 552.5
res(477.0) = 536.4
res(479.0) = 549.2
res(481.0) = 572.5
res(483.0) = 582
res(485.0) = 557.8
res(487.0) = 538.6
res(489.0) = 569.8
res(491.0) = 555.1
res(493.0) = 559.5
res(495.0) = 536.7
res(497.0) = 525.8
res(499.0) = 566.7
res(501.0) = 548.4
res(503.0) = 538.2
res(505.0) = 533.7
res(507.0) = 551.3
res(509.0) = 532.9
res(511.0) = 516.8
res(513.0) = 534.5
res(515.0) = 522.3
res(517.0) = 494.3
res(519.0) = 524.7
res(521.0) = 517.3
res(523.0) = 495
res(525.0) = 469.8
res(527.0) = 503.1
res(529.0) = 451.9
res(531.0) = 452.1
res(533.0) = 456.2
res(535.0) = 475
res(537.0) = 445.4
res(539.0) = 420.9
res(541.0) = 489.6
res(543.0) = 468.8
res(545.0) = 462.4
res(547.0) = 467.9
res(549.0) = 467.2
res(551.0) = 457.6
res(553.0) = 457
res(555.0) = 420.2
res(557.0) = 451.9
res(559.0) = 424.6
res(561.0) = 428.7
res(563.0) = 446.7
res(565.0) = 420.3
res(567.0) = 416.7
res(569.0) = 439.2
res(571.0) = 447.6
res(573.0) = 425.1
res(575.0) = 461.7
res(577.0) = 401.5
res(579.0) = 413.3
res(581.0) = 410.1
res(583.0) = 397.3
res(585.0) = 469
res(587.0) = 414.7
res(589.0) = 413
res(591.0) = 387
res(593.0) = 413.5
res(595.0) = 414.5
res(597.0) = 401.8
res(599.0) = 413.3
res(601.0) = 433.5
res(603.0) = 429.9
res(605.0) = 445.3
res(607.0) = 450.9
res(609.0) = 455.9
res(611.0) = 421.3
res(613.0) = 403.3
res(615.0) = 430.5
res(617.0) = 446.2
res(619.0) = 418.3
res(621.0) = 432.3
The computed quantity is 0.8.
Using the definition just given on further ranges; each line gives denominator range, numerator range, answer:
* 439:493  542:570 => 0.84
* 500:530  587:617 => 0.82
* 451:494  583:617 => 0.78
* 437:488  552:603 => 0.81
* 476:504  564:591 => 0.77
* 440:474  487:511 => 1.06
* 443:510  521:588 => 0.83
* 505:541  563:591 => 0.86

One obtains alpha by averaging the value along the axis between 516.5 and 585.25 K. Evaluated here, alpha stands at 452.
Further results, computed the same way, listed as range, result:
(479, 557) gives 506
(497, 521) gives 532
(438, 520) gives 530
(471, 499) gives 555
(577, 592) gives 414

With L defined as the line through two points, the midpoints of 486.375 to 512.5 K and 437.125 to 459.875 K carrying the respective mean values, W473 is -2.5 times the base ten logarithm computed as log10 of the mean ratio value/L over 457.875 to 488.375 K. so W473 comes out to -0.06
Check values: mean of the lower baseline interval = 493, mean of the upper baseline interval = 544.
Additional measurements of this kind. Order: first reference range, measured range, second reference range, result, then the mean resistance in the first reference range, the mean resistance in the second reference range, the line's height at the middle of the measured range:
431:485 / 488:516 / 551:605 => -0.12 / 517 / 426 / 484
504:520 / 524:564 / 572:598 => 0.05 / 526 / 417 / 478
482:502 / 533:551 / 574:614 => 0.06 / 554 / 423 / 490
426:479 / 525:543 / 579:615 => -0.01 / 505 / 422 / 458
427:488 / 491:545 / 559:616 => -0.07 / 515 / 425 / 473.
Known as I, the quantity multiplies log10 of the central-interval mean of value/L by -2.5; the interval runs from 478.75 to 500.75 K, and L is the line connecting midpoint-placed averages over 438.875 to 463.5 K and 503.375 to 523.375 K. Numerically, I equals -0.08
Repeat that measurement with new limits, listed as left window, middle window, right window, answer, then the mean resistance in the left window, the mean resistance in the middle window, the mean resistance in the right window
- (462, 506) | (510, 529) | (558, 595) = -0.01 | 549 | 506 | 424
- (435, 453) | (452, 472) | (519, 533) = -0.09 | 485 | 524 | 483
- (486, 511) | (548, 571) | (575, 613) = 0.06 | 545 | 439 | 422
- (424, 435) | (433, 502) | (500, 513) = -0.06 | 463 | 527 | 537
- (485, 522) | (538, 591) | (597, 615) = 0.09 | 538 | 437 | 430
